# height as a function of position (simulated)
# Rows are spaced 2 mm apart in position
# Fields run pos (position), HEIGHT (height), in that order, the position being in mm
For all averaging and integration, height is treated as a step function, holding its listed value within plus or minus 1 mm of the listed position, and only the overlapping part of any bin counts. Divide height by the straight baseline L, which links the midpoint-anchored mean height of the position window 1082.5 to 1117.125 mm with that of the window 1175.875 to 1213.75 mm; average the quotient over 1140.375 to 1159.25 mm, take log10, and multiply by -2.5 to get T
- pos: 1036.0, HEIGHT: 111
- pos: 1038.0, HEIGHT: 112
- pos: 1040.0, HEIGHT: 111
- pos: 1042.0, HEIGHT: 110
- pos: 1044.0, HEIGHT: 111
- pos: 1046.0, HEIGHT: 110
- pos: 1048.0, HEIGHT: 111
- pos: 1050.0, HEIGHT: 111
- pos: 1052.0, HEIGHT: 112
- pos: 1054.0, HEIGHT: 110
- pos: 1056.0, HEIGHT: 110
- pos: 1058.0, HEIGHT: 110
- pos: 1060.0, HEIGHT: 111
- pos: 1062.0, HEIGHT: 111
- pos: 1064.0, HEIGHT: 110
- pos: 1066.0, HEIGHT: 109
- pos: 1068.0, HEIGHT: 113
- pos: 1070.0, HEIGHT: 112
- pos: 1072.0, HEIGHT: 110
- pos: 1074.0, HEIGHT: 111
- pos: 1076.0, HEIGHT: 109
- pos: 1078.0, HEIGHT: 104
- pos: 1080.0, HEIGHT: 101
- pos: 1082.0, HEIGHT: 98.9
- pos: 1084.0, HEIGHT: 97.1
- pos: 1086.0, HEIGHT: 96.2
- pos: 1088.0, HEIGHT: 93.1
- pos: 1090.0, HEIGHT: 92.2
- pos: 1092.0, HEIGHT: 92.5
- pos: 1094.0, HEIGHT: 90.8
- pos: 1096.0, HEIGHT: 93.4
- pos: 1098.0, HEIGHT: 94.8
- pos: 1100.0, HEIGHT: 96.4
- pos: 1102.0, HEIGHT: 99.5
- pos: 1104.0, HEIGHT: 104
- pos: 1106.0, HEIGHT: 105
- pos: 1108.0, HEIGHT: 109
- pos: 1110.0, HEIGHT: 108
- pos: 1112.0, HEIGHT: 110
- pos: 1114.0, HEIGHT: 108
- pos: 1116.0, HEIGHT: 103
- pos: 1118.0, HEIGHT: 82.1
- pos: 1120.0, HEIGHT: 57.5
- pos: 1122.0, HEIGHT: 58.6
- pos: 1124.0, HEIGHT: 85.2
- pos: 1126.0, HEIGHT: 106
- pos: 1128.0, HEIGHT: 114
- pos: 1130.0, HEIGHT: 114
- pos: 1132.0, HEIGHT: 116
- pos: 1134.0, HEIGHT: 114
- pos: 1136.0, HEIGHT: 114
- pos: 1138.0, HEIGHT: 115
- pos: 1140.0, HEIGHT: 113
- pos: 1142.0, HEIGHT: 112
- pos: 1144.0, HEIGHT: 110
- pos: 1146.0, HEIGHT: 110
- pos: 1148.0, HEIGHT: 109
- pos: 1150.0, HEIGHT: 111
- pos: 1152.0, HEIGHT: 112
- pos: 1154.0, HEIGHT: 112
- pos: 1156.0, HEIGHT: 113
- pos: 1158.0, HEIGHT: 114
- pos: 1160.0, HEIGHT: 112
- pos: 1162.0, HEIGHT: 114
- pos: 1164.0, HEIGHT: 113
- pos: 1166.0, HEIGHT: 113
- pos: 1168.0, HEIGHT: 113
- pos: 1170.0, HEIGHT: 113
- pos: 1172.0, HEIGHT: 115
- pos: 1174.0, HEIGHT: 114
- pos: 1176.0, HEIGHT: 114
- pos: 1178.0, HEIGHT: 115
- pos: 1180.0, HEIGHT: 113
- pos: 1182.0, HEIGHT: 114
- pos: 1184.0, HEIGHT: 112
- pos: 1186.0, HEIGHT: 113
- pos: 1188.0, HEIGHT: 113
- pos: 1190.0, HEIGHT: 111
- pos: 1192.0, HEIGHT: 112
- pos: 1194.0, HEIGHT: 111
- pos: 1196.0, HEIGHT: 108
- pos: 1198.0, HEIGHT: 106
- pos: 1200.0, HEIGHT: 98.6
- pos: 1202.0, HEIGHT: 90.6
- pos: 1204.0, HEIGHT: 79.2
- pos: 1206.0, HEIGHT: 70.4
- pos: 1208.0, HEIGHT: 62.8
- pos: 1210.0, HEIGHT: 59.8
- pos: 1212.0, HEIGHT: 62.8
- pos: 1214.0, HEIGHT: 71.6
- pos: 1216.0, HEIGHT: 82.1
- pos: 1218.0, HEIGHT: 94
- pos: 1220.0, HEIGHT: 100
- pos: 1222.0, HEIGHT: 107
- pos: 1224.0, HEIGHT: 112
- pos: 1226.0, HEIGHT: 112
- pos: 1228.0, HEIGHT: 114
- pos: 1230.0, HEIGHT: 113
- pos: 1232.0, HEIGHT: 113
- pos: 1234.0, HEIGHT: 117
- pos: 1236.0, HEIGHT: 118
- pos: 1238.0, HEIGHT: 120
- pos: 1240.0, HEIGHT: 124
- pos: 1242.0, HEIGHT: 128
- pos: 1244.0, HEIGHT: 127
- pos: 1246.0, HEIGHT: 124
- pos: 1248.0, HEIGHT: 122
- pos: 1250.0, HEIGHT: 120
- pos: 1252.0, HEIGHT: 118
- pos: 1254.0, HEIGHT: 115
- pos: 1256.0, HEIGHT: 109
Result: -0.14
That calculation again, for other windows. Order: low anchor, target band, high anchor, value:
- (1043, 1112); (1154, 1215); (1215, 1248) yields 0.08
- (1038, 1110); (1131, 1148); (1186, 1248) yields -0.09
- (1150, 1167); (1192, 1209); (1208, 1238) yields 0.12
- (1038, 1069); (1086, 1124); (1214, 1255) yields 0.18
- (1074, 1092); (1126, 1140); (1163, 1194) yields -0.07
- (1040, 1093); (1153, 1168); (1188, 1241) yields -0.11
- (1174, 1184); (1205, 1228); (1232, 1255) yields 0.34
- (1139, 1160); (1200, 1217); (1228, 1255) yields 0.50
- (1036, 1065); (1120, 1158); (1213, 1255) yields 0.05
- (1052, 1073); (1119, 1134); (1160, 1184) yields 0.19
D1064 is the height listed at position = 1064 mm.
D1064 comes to 110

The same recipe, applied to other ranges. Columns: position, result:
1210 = 59.8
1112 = 110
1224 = 112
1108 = 109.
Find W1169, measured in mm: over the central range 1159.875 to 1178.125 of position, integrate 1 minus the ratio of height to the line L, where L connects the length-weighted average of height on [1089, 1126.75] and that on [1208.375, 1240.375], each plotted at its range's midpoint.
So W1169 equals -3.0 mm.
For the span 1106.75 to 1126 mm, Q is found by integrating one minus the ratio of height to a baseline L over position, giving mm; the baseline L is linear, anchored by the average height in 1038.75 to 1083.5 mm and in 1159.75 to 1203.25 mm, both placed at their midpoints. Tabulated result 3.1 mm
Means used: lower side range 109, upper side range 111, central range 92.2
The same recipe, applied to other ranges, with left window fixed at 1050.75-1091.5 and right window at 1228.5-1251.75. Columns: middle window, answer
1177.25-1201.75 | 1.3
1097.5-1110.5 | 0.7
